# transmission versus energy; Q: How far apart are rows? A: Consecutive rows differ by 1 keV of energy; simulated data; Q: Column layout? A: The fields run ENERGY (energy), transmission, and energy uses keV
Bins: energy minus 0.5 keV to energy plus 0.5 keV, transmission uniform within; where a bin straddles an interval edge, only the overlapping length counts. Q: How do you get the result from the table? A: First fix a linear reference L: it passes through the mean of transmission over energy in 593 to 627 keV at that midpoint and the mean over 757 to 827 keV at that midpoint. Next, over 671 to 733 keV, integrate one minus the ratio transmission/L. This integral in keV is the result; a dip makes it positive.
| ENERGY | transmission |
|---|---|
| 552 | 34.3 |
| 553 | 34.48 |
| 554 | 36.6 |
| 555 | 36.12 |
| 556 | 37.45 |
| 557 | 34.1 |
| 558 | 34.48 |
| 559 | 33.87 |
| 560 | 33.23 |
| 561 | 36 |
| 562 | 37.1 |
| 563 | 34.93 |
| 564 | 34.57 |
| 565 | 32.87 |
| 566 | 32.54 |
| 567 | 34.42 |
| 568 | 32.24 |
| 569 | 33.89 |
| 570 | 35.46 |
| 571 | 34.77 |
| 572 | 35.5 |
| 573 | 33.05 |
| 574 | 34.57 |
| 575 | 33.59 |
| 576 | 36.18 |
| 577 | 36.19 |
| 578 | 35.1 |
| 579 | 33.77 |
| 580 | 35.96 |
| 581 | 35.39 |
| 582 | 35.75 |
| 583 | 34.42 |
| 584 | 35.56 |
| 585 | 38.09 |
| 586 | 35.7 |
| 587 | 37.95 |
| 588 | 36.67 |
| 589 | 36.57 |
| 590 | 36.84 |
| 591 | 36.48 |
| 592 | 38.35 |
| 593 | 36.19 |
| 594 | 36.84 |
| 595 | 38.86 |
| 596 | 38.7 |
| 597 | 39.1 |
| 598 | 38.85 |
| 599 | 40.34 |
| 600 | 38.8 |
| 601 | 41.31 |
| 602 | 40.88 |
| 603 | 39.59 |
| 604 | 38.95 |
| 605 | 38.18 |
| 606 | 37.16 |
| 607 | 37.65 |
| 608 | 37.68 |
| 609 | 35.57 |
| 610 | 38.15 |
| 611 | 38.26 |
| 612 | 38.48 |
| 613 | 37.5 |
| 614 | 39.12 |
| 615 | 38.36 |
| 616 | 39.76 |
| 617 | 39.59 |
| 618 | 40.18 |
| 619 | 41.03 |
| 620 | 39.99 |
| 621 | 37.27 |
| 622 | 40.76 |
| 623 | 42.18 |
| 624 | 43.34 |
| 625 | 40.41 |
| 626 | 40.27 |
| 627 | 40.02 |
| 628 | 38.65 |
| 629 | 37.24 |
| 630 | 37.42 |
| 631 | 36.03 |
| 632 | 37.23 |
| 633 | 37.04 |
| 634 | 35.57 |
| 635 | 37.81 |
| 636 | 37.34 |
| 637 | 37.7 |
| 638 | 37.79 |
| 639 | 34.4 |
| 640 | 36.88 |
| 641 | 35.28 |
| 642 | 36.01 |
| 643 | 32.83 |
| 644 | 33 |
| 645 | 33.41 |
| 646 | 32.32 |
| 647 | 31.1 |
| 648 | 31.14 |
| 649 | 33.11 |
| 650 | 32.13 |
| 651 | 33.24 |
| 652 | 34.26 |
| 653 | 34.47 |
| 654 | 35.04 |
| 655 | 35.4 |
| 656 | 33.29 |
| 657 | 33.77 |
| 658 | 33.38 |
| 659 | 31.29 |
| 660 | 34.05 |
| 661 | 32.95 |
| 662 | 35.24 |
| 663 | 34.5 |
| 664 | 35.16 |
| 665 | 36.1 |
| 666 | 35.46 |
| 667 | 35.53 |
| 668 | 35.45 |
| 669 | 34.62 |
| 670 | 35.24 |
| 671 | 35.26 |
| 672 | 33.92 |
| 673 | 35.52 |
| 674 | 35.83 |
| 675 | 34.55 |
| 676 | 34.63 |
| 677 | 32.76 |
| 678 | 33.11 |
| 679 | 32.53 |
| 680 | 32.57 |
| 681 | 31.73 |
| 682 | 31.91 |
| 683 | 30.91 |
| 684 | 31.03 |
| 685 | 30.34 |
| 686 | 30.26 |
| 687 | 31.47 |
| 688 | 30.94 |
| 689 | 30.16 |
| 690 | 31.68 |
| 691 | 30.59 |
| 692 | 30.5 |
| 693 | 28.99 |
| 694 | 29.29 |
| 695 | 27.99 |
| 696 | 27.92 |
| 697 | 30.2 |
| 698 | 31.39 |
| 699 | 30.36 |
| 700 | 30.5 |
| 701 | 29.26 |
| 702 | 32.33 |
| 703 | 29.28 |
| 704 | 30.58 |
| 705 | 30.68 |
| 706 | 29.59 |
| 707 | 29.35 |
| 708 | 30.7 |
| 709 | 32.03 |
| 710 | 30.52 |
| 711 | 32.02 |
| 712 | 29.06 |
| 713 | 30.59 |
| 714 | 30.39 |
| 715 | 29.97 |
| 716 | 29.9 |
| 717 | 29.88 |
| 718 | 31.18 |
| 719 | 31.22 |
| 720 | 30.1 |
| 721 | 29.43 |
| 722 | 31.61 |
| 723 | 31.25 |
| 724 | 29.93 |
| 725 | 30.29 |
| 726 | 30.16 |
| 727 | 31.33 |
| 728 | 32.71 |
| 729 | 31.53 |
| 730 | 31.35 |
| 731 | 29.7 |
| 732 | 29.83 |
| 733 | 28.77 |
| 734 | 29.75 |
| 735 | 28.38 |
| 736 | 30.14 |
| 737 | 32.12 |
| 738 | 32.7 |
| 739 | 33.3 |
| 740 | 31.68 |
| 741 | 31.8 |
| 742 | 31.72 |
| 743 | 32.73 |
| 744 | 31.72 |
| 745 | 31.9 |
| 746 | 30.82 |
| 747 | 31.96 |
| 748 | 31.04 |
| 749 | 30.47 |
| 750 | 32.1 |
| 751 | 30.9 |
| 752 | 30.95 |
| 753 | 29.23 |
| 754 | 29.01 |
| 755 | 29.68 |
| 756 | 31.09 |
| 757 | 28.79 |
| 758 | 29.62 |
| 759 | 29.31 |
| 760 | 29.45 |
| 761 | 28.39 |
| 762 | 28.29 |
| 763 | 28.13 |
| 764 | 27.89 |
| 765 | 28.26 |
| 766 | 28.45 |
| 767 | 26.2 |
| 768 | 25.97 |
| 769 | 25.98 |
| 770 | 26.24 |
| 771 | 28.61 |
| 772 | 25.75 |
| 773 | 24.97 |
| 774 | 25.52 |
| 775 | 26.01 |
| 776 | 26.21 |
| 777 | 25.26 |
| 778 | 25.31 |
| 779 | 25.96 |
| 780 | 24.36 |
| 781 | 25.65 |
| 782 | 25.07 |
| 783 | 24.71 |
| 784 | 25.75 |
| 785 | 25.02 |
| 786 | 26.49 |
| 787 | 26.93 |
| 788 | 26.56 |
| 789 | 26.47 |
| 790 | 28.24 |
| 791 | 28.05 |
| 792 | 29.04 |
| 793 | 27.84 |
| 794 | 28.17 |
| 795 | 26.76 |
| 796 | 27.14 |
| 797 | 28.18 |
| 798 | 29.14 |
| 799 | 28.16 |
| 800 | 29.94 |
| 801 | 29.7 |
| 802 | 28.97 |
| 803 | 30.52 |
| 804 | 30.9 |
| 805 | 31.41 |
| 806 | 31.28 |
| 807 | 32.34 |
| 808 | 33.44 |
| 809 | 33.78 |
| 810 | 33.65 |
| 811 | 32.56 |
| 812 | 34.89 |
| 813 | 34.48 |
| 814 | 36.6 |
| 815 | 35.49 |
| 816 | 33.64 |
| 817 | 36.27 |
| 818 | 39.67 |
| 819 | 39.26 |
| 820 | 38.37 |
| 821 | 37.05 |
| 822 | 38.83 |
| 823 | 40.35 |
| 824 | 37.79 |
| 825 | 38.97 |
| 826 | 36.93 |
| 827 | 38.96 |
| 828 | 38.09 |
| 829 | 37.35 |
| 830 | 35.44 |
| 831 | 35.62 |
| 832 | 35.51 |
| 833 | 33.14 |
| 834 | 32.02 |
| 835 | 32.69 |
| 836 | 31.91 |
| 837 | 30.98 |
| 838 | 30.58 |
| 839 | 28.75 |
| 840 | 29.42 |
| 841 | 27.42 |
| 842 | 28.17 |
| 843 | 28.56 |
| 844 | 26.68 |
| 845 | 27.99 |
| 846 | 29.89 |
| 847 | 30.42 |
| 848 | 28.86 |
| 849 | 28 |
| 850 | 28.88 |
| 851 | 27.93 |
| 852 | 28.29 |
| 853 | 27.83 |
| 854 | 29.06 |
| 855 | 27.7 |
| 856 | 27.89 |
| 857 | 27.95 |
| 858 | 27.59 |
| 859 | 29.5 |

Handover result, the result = 6.3 keV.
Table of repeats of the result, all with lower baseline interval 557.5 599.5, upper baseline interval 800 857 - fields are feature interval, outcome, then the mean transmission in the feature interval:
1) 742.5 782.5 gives 6.1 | 28.3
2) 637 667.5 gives 0.6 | 34.1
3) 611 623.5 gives -1.5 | 39.5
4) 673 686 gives 0.7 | 32.7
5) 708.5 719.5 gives 1.1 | 30.6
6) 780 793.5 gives 2.7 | 26.5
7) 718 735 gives 1.7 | 30.5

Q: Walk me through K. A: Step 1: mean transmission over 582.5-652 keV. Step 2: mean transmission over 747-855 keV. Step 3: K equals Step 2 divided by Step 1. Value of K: 0.81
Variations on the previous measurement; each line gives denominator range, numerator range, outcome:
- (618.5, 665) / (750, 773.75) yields 0.79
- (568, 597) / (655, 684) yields 0.94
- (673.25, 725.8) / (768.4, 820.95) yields 0.95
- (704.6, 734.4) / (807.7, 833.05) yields 1.20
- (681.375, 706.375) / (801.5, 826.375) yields 1.16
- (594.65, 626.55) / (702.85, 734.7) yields 0.78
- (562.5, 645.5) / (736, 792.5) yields 0.77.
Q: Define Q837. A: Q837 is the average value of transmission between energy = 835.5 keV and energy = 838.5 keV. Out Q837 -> 31.2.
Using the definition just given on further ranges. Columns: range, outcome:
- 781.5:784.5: 25.2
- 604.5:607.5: 37.7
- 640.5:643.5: 34.7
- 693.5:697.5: 28.9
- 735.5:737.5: 31.1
